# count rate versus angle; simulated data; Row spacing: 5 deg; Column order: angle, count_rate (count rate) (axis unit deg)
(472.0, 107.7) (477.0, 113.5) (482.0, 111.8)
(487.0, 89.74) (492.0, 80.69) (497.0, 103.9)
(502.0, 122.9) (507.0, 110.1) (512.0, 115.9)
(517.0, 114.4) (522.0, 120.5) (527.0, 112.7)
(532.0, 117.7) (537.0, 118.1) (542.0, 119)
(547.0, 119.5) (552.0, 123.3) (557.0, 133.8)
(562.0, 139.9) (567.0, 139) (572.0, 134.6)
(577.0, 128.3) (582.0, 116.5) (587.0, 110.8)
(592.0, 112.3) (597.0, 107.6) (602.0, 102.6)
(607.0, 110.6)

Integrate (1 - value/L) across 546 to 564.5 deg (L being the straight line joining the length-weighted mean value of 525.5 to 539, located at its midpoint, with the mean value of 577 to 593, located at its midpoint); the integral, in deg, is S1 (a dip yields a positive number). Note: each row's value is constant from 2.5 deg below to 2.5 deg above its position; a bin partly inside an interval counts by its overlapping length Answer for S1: -2.2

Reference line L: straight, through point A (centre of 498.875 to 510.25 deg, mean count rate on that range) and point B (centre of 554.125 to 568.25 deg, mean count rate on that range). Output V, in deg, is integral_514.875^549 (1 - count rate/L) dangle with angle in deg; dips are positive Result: 2.3 deg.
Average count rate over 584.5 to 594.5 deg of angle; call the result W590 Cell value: 112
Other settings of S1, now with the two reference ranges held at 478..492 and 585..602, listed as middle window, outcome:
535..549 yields -2.0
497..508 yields -1.6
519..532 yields -1.8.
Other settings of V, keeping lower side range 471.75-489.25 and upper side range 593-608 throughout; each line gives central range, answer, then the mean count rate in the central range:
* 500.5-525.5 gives -2.43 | 116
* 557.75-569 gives -3.37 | 139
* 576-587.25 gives -1.25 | 119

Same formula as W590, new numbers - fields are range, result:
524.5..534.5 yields 115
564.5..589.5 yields 126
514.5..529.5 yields 116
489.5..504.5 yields 102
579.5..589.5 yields 114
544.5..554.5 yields 121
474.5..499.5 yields 99.9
